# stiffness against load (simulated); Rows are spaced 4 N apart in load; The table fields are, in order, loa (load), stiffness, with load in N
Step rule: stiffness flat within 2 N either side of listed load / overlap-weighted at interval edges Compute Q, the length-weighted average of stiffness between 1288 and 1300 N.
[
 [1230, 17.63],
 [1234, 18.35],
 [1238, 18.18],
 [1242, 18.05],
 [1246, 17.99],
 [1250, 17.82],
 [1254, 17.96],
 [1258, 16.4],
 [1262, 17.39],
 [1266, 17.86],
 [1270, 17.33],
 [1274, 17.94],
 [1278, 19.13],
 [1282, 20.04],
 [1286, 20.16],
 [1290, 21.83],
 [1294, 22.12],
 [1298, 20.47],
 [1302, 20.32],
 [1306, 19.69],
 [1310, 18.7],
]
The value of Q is 21.5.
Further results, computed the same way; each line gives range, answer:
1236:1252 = 18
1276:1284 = 19.6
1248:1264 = 17.4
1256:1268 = 17.2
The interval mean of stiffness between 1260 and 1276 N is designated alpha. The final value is 17.6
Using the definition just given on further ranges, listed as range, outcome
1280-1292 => 20.7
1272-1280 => 18.5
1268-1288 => 18.9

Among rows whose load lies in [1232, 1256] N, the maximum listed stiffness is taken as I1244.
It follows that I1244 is 18.35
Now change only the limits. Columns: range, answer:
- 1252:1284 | 20.04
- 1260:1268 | 17.86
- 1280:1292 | 21.83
